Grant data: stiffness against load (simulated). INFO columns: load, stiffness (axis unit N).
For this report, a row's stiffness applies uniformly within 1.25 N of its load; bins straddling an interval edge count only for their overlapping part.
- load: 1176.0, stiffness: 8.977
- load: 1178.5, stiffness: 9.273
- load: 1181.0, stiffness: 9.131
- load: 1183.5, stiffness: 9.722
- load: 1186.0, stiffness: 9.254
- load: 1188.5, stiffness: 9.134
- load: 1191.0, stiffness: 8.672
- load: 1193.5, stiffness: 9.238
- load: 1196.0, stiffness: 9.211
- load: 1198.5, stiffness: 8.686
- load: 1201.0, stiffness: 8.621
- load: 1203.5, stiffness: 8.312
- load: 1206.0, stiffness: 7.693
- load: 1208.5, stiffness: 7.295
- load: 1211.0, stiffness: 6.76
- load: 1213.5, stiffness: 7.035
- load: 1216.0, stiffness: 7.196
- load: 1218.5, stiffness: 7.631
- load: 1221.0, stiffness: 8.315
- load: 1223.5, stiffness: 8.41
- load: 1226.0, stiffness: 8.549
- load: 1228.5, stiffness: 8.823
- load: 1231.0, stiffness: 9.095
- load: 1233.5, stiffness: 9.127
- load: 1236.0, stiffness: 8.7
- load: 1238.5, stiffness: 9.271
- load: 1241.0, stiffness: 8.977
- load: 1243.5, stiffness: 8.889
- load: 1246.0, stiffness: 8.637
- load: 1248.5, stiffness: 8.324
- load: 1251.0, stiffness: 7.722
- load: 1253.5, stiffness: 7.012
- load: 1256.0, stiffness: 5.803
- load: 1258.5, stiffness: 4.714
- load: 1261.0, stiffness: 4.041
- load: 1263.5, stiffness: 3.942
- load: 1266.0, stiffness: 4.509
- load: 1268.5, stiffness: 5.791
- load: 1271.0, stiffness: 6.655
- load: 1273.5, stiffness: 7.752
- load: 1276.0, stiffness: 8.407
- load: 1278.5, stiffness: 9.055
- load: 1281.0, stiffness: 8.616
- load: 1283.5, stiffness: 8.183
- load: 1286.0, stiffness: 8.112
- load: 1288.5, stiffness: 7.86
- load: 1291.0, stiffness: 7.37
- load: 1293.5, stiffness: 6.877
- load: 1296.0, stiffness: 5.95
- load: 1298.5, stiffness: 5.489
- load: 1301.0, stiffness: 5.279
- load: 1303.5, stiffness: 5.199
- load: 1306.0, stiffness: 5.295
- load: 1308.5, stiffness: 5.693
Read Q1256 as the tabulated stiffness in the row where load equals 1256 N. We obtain 5.803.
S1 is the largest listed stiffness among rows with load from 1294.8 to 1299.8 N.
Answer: 5.95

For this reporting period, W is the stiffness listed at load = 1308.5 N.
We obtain 5.693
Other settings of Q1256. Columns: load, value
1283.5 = 8.183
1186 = 9.254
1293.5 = 6.877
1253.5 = 7.012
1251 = 7.722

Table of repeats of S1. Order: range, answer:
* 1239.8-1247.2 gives 8.977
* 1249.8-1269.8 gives 7.722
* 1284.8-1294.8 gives 8.112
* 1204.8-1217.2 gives 7.693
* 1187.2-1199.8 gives 9.238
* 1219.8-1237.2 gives 9.127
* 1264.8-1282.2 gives 9.055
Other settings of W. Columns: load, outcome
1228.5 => 8.823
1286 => 8.112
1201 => 8.621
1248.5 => 8.324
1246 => 8.637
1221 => 8.315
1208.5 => 7.295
